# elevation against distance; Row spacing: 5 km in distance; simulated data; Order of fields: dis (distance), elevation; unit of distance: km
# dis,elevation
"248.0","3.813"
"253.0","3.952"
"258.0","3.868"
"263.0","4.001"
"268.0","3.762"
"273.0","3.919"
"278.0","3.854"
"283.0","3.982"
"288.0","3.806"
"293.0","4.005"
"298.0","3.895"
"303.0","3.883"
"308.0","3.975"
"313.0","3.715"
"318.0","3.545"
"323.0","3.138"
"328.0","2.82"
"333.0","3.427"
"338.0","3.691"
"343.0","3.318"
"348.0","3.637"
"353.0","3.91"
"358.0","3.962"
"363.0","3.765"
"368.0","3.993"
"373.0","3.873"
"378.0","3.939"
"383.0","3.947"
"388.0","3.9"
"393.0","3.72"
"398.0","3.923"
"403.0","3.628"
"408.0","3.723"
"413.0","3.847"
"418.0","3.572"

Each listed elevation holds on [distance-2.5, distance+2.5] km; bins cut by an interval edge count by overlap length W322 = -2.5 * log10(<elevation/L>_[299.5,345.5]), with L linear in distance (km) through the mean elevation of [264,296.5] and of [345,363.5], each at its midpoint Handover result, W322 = 0.10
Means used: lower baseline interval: 3.89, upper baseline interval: 3.81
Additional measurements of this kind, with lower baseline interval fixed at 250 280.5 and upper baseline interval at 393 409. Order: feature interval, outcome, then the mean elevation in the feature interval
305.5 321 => 0.034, 3.73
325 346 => 0.153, 3.32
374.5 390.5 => -0.043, 3.93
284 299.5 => -0.013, 3.91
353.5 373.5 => -0.031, 3.9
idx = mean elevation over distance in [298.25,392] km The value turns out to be 3.7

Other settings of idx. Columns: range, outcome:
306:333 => 3.43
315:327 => 3.29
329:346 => 3.43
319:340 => 3.28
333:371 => 3.73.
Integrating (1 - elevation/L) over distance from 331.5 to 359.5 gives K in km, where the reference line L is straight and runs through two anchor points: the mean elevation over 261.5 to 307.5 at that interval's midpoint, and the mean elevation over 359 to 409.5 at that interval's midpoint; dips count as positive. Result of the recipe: 1.5 km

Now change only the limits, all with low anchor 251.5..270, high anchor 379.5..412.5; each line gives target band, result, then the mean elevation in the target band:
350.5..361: -0.25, 3.93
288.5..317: 0.00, 3.87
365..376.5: -0.29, 3.93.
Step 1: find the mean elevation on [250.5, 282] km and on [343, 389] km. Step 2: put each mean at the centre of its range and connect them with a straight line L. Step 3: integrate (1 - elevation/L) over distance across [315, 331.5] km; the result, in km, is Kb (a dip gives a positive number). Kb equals 2.9 km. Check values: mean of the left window 3.9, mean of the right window 3.85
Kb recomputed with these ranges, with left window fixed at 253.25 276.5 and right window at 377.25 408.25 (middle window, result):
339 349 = 1.0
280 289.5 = 0.0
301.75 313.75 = 0.0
